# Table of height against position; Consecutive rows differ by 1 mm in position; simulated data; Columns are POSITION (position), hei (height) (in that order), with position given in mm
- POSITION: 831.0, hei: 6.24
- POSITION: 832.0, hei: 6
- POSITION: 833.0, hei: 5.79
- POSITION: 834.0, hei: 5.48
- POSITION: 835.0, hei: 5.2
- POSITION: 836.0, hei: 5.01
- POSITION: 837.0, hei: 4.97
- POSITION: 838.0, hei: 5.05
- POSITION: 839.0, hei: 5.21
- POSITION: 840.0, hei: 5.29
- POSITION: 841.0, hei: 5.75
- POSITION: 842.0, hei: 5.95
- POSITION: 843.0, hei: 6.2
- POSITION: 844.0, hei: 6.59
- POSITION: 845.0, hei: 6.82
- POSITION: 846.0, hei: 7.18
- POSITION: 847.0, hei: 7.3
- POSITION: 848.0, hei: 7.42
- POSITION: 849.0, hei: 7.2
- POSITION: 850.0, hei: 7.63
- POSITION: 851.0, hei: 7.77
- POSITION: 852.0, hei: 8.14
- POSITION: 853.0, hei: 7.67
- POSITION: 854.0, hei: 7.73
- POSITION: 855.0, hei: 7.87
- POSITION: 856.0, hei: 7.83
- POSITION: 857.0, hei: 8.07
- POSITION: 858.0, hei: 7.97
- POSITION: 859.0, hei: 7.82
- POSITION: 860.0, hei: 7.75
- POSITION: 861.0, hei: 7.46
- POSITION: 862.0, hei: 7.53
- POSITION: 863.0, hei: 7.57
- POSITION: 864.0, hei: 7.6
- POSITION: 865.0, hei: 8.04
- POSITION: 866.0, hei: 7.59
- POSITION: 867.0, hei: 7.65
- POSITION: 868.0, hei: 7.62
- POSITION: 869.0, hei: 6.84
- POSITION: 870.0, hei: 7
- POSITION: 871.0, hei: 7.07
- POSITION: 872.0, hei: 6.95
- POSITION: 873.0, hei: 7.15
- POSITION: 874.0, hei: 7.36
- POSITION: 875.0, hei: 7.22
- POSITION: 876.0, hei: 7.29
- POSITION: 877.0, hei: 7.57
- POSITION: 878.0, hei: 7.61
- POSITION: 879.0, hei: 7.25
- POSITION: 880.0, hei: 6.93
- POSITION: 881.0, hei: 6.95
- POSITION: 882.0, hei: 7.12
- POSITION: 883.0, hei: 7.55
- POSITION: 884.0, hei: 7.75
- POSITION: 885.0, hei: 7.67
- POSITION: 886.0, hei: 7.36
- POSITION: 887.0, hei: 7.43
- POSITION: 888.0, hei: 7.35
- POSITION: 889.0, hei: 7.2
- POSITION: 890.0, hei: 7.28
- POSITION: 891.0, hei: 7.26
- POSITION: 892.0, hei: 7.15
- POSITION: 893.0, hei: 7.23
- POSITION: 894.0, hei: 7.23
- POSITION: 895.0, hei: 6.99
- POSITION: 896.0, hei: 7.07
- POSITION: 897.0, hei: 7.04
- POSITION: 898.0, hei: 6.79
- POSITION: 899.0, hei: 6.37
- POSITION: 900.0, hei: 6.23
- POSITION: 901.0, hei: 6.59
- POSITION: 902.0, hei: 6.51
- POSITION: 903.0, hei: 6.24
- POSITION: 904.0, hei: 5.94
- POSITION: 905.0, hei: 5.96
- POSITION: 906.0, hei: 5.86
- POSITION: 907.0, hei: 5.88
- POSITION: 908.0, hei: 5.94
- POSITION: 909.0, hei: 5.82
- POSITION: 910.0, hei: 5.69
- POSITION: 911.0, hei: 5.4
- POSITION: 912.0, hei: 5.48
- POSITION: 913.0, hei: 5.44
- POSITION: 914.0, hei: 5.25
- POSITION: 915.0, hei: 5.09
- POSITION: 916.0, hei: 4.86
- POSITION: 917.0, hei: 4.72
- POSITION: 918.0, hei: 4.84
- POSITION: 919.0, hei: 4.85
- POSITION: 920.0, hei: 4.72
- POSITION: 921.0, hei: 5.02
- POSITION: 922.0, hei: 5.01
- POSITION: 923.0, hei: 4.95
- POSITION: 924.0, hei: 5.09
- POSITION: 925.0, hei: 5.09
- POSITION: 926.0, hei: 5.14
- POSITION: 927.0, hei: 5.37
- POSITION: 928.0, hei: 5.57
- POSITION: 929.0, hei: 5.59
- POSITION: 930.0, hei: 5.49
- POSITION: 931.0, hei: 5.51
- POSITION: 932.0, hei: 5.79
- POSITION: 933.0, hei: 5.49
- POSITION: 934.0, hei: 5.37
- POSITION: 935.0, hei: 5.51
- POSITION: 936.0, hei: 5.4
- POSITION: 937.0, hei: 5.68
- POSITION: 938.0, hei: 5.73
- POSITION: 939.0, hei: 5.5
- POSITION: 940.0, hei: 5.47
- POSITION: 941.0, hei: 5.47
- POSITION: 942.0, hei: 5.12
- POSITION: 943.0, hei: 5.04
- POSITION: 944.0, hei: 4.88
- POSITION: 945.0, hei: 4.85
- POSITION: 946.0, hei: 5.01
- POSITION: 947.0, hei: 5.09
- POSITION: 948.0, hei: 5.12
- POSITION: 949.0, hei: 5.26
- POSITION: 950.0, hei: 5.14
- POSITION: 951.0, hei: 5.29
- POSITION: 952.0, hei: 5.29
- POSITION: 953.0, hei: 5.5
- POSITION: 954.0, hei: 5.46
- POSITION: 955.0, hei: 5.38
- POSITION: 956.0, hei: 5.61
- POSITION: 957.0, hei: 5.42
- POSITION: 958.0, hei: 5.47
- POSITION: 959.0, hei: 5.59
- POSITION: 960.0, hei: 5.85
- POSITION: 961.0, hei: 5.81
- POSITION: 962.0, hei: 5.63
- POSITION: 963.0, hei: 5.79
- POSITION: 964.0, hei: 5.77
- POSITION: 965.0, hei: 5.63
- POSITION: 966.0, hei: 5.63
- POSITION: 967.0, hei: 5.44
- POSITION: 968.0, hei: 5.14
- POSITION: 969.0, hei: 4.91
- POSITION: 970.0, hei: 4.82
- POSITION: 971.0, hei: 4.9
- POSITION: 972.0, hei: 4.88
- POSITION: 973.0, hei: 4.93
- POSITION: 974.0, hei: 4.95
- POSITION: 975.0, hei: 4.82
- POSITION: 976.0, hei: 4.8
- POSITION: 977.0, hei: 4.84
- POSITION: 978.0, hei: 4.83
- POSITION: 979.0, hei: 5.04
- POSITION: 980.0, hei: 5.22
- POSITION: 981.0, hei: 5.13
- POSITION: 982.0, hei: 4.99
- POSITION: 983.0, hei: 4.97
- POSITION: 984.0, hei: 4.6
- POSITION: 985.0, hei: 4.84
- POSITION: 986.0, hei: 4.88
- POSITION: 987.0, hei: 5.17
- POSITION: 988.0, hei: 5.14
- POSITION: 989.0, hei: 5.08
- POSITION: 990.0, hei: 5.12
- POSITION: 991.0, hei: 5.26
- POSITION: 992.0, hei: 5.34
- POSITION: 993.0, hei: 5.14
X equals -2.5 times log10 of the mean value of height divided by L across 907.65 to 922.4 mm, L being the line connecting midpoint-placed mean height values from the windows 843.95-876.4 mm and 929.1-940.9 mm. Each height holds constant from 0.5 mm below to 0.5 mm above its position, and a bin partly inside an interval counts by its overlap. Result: 0.17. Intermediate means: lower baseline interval 7.49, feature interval 5.2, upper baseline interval 5.54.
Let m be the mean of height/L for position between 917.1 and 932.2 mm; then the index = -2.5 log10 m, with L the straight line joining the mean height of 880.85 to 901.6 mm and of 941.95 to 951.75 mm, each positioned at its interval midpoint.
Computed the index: 0.14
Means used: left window 7.12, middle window 5.18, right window 5.08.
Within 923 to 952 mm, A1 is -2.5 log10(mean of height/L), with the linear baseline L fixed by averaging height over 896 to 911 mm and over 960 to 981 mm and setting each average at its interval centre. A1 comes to 0.075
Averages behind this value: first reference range 6.21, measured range 5.32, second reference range 5.2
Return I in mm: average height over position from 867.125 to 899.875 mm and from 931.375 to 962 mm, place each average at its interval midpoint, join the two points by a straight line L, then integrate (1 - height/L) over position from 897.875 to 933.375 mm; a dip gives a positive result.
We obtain 4.3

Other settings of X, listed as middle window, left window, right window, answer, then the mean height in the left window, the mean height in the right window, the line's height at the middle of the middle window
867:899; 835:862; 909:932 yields -0.19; 6.89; 5.22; 6.09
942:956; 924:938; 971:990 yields 0.02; 5.46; 4.95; 5.27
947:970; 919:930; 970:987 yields -0.09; 5.16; 4.92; 5.01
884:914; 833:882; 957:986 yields -0.03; 7.01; 5.19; 6.35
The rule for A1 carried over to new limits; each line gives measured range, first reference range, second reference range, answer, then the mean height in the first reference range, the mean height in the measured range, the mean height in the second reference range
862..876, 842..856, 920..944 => -0.08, 7.31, 7.36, 5.34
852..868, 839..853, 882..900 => -0.12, 6.83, 7.75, 7.19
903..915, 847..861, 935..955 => 0.10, 7.73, 5.69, 5.29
